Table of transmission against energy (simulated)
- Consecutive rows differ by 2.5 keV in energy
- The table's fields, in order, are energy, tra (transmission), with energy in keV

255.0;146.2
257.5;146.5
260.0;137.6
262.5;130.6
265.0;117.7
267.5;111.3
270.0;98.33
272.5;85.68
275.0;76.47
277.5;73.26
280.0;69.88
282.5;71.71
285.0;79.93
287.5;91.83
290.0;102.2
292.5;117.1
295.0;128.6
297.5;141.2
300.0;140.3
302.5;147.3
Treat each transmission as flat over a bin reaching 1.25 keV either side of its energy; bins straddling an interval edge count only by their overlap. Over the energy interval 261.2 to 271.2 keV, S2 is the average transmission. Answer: 115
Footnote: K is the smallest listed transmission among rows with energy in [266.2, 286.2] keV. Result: 69.88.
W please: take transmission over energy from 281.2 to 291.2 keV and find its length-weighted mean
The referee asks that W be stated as 86.3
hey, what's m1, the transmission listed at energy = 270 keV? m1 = 98.33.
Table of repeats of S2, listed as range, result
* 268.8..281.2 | 80.7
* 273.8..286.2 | 74.2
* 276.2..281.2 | 71.6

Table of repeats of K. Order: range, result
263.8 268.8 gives 111.3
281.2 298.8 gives 71.71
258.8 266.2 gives 117.7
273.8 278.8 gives 73.26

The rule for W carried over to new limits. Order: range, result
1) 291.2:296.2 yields 123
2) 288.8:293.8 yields 110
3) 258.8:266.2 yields 129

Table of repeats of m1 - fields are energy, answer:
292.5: 117.1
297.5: 141.2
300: 140.3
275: 76.47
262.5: 130.6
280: 69.88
